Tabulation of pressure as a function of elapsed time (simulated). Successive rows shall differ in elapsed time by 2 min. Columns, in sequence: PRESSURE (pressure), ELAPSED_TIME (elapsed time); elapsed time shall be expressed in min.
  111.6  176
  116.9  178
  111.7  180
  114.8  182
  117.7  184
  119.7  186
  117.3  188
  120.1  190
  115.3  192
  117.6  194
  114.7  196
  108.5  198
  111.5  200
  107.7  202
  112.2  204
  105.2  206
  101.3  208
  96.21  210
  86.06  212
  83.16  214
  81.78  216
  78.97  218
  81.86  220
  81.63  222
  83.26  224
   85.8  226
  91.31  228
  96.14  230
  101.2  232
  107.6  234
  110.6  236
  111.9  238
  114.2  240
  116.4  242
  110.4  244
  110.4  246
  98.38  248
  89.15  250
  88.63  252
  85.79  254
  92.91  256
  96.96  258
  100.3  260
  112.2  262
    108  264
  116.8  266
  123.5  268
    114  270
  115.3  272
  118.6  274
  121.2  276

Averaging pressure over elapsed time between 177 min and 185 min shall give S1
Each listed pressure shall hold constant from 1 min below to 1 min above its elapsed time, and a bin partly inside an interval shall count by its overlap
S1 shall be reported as 115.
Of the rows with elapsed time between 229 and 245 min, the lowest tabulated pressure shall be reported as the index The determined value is 96.14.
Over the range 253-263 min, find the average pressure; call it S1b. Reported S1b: 97.6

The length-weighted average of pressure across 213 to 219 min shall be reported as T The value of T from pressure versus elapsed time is 81.3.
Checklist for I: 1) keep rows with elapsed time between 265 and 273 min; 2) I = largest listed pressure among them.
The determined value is 123.5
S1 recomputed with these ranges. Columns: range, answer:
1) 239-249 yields 110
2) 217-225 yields 81.4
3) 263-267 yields 112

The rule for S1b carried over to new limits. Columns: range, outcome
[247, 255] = 90.5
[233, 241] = 111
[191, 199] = 114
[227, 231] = 93.7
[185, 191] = 119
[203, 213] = 100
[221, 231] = 87.6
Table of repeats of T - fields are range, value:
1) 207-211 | 98.8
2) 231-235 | 104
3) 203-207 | 109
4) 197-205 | 110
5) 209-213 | 91.1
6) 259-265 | 107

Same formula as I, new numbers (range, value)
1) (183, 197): 120.1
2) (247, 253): 98.38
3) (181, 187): 119.7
